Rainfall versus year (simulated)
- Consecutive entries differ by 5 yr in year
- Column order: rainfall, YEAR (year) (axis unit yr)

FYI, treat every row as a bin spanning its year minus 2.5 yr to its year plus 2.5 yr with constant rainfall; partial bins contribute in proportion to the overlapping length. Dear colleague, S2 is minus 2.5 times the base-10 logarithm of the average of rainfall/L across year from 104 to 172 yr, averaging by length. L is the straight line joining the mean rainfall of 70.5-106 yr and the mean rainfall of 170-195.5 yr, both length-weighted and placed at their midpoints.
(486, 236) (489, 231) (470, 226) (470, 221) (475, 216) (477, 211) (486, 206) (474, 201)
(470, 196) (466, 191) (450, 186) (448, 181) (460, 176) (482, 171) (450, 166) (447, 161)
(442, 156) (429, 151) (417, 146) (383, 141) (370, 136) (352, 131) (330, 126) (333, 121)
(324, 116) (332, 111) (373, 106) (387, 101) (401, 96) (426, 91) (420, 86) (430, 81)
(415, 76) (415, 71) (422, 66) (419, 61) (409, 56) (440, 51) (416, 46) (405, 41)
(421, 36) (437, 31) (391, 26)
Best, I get 0.13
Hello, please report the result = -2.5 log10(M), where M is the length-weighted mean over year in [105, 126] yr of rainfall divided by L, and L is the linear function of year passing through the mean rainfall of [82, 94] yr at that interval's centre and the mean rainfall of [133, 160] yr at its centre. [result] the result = 0.23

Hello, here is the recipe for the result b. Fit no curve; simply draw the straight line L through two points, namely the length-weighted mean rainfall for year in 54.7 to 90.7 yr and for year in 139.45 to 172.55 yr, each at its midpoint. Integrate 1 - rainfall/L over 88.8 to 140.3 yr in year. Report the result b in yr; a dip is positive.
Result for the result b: 7.8 yr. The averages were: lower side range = 419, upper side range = 436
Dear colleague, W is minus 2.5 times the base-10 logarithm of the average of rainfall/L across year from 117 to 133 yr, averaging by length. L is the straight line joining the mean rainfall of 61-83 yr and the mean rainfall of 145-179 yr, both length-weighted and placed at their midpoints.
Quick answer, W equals 0.28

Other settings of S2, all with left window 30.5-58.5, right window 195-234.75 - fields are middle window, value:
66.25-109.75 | 0.07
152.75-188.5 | 0.02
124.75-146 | 0.22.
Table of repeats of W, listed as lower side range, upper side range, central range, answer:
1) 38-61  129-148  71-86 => -0.040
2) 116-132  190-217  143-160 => -0.123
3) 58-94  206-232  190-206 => -0.011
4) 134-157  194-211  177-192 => 0.002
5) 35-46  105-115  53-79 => -0.078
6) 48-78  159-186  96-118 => 0.204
